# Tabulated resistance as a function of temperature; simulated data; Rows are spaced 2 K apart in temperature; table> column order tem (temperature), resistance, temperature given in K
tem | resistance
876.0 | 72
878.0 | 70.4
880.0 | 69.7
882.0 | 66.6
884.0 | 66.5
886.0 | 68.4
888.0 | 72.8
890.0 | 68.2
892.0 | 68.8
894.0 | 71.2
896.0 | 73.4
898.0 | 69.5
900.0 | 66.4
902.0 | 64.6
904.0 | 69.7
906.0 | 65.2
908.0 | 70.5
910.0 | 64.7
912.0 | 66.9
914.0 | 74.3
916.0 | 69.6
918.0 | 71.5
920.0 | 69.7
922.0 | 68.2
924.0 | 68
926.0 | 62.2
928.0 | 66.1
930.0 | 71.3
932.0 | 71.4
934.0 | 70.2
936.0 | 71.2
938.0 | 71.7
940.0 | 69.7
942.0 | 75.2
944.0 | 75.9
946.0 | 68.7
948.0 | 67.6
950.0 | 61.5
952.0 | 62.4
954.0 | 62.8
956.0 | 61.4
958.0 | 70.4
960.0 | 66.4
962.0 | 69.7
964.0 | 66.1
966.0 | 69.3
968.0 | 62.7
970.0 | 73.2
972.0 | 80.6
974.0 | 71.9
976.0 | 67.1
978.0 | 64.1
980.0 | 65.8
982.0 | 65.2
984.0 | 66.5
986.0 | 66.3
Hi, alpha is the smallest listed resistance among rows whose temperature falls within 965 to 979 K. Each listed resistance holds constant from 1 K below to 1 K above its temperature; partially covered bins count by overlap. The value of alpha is 62.7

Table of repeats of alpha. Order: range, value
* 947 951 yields 61.5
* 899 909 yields 64.6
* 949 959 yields 61.4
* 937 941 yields 69.7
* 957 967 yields 66.1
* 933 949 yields 67.6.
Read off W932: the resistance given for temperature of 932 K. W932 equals 71.4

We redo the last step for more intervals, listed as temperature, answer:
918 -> 71.5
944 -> 75.9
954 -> 62.8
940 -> 69.7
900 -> 66.4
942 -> 75.2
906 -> 65.2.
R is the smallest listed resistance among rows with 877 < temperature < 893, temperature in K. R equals 66.5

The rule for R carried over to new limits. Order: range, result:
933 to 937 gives 70.2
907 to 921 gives 64.7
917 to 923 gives 68.2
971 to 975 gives 71.9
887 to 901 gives 66.4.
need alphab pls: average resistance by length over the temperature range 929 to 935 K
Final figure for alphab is 71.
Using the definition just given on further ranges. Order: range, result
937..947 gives 72.2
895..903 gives 68.5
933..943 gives 71.6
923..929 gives 65.4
